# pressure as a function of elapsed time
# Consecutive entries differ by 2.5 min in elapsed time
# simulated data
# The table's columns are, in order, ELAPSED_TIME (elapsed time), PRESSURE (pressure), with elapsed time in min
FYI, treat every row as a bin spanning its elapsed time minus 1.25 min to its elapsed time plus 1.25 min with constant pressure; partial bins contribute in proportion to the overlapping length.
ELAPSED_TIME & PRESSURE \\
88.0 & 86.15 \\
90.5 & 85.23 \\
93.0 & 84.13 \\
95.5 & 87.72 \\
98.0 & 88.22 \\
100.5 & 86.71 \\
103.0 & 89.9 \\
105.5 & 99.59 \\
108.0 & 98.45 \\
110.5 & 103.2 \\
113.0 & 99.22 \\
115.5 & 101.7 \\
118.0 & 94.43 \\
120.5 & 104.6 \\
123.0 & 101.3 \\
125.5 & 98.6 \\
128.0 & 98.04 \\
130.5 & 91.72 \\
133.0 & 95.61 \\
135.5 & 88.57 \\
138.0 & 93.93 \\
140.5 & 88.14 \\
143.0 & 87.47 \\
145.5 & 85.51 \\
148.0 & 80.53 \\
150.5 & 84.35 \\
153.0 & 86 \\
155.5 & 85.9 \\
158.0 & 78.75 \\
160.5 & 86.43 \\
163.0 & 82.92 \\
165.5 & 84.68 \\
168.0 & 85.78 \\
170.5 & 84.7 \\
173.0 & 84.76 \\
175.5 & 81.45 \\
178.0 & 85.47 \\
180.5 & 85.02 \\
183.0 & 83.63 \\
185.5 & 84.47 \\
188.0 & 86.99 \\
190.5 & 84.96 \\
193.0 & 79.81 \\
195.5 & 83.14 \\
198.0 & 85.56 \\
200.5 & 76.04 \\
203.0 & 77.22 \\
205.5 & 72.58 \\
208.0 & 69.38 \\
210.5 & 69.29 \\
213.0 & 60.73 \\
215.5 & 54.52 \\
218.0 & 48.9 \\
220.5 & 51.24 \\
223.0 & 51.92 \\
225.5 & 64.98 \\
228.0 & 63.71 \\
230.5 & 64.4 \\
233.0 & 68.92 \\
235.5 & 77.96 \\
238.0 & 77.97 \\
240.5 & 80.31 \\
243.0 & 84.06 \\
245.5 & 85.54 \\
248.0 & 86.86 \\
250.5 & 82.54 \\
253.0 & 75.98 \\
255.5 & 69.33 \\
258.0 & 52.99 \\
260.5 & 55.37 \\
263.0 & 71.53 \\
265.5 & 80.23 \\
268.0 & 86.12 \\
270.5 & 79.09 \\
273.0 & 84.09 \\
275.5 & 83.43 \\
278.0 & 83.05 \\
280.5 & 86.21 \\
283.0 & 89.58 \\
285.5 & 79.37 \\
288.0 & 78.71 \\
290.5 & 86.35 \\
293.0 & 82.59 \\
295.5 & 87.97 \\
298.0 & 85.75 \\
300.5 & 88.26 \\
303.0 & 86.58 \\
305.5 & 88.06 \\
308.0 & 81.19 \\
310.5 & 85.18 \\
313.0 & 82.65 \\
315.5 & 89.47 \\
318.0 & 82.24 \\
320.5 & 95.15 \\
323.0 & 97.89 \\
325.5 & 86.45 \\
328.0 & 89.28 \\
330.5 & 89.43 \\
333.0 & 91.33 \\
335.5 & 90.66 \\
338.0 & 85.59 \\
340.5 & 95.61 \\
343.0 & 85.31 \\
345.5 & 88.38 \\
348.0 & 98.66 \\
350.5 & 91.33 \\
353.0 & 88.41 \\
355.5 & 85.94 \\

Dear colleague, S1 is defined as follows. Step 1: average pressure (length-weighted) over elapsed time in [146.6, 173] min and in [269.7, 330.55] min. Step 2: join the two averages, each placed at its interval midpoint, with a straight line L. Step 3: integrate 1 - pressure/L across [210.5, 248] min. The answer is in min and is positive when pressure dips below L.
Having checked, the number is 7.69 min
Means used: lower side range 84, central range 67.5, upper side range 85.9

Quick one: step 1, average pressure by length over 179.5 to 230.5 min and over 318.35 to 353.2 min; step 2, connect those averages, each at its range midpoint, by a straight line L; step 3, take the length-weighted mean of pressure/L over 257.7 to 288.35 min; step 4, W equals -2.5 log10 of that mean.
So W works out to 0.044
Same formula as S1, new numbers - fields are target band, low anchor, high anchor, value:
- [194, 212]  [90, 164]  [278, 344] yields 2.73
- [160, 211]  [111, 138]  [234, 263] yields 2.79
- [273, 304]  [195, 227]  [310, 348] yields -1.29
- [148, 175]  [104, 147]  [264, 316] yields 2.63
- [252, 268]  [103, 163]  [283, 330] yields 3.48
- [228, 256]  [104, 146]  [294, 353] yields 4.43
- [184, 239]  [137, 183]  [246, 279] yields 6.86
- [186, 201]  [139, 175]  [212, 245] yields -1.61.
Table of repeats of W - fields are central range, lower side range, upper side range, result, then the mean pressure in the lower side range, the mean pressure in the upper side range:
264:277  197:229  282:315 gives -0.05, 64.9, 84.9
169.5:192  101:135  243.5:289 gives 0.06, 97.7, 78.4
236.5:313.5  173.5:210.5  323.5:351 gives 0.07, 80.8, 90.4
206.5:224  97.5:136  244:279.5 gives 0.39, 96.5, 77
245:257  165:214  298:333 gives 0.06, 80.3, 87.9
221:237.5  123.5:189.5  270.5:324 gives 0.30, 87.1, 85.7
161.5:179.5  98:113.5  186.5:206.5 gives 0.01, 95.4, 80.9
